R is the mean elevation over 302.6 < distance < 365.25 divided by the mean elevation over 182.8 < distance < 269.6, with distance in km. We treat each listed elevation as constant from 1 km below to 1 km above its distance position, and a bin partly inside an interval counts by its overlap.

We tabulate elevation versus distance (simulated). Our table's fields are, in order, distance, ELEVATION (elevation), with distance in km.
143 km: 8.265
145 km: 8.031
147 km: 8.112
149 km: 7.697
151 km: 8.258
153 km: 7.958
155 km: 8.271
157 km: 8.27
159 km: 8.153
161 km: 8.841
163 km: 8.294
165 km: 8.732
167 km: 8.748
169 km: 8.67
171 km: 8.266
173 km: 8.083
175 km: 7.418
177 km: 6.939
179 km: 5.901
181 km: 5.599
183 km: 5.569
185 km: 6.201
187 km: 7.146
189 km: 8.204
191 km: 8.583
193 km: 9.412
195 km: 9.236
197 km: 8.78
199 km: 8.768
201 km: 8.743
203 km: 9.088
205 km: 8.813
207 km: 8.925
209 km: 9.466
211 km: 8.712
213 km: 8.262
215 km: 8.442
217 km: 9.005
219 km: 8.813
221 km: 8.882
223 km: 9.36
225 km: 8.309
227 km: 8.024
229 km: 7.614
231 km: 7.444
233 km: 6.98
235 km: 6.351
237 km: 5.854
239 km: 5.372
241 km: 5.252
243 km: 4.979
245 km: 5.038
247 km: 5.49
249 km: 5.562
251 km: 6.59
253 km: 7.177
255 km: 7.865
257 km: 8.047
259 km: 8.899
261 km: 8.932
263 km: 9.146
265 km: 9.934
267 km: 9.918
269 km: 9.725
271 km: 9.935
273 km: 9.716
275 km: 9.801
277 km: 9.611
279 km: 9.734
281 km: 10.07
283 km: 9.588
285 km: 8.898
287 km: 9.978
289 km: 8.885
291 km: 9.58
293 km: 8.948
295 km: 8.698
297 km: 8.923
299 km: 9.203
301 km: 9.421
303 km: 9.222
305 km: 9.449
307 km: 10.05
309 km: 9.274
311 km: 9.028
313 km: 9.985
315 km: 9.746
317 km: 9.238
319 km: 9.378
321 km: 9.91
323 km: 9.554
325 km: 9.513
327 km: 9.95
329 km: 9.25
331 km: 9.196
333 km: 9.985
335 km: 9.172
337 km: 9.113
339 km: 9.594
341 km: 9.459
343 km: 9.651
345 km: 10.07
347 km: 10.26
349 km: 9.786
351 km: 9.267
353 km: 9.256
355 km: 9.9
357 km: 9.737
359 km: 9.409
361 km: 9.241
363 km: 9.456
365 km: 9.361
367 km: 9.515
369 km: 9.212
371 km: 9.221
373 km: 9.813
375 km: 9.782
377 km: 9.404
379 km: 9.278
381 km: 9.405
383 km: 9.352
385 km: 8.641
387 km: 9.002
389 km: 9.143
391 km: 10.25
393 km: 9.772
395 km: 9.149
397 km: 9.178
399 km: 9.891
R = 1.2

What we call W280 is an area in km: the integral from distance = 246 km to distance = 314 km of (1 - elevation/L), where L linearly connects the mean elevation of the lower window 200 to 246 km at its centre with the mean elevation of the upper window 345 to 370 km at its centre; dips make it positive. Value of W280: -3.7 km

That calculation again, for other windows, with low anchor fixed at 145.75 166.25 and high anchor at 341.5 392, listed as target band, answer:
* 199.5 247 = 5.2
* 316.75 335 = -0.6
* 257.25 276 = -1.2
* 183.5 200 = 0.5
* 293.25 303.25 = 0.0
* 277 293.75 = -0.9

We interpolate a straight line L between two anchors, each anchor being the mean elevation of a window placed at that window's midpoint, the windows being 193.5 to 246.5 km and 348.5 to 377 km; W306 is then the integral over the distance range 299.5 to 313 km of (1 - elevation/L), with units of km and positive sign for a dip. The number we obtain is -0.9 km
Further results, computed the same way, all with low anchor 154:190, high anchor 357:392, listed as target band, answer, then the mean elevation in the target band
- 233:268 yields 5.2 km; 7.08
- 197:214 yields -2.0 km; 8.84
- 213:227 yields -1.2 km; 8.71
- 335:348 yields -0.8 km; 9.65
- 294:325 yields -2.0 km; 9.41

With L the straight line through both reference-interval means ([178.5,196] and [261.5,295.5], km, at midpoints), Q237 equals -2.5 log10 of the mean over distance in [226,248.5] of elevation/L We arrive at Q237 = 0.35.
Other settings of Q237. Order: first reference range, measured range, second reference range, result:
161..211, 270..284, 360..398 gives -0.127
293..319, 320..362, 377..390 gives -0.038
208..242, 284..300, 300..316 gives 0.005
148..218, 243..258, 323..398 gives 0.323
